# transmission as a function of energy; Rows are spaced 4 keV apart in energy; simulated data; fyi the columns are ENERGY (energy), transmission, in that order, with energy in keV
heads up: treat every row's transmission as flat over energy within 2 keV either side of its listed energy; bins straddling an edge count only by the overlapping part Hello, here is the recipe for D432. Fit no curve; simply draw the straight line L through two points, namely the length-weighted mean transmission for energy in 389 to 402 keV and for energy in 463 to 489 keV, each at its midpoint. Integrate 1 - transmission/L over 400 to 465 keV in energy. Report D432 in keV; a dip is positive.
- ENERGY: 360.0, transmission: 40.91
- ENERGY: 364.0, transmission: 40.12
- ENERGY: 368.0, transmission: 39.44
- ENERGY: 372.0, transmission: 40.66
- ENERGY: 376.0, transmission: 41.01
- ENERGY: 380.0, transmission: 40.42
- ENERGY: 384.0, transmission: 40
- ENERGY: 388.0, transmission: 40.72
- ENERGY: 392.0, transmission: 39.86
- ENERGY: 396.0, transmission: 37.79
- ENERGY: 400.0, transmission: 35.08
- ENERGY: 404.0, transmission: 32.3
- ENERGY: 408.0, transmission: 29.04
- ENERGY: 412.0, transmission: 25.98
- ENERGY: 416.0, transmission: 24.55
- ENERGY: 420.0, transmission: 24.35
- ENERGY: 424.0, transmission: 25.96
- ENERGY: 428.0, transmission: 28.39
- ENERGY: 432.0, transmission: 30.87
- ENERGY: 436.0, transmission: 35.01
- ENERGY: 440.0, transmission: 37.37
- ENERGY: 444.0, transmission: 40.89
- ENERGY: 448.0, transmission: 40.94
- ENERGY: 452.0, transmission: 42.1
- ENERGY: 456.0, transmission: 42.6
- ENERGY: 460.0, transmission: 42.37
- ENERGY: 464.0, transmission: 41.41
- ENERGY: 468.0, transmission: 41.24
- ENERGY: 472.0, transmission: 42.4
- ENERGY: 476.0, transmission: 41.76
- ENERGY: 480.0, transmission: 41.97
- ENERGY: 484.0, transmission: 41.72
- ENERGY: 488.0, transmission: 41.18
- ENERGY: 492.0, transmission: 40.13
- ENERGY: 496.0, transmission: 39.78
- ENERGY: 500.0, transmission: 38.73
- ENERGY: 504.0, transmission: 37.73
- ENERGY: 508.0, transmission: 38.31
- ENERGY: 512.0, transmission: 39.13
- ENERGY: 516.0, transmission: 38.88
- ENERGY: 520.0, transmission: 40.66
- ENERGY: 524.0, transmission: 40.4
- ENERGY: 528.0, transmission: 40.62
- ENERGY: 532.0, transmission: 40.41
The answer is 9.5 keV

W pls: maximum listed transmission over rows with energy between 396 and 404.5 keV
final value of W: 37.79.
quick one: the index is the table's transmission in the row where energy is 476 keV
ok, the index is 41.76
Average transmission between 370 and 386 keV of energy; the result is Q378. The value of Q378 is 40.5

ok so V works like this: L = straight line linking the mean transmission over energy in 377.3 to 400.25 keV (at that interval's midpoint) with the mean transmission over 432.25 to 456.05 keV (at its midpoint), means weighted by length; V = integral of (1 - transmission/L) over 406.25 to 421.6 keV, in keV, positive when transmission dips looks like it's 5.17 keV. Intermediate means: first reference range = 39.3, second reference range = 38.9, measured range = 26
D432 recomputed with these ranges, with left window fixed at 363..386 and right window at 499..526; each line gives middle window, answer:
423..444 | 3.8 keV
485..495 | -0.3 keV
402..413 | 2.9 keV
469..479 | -0.6 keV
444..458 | -0.7 keV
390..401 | 0.6 keV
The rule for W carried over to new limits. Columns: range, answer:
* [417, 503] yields 42.6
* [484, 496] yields 41.72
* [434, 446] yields 40.89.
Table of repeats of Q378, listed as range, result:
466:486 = 41.8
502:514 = 38.4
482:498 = 40.7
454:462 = 42.5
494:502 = 39.3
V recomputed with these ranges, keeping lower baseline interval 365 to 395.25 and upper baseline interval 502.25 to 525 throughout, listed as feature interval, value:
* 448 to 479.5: -1.89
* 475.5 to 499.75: -0.94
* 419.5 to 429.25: 3.30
